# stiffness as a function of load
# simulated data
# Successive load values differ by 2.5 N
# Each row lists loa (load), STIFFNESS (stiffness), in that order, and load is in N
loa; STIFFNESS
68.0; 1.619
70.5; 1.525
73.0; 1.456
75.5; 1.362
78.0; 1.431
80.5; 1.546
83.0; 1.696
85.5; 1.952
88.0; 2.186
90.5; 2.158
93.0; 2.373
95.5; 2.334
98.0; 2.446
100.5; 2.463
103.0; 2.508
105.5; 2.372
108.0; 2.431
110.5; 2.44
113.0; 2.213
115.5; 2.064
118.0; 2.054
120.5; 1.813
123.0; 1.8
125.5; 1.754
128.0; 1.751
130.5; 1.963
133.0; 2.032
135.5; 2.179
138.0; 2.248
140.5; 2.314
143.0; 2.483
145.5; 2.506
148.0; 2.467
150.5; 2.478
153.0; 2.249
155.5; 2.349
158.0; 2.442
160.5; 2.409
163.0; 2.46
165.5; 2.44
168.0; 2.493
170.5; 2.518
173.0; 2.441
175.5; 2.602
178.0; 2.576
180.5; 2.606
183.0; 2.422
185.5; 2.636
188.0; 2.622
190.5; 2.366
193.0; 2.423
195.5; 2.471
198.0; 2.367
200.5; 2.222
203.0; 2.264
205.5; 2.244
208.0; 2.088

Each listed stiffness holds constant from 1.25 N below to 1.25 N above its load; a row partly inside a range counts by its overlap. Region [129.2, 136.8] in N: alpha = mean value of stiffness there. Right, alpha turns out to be 2.06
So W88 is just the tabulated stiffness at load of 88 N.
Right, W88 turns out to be 2.186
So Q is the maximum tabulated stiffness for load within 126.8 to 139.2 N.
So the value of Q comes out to 2.248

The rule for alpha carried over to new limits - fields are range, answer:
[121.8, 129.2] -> 1.77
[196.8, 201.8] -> 2.29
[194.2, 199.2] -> 2.42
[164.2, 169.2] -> 2.47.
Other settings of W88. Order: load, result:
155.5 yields 2.349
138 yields 2.248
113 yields 2.213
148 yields 2.467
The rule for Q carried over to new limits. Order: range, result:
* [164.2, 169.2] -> 2.493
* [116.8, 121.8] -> 2.054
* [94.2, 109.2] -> 2.508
